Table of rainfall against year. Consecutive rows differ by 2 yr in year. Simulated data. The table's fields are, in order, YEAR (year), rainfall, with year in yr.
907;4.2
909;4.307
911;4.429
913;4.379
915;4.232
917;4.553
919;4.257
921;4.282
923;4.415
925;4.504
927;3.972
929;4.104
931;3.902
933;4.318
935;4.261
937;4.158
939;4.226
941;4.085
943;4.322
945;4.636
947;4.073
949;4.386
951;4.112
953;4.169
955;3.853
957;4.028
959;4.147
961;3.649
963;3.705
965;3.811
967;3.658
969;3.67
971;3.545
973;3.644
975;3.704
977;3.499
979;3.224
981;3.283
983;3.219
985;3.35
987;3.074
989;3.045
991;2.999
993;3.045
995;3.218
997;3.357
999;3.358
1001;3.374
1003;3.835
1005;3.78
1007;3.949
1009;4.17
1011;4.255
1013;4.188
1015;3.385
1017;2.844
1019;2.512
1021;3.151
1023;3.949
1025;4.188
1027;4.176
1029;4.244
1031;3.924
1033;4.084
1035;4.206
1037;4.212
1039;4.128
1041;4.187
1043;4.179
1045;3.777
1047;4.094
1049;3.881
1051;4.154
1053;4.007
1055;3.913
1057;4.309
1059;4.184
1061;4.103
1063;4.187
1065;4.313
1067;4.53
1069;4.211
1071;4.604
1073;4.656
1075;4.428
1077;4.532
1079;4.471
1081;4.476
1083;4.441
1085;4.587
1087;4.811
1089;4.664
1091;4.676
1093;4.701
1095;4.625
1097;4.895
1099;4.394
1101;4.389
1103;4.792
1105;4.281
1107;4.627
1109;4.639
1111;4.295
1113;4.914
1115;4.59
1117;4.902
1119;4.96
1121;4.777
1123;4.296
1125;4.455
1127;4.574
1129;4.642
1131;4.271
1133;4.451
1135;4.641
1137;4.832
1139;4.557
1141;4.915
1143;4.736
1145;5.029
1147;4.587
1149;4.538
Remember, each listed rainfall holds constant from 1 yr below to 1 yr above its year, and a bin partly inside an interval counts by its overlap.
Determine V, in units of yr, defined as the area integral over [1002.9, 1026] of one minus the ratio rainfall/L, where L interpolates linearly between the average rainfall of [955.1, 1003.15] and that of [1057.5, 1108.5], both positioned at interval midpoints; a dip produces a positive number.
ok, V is 0.9 yr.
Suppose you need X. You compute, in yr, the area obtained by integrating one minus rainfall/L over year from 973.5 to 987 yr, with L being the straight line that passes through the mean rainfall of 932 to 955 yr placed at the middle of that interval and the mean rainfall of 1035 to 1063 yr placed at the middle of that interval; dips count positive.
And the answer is 2.6 yr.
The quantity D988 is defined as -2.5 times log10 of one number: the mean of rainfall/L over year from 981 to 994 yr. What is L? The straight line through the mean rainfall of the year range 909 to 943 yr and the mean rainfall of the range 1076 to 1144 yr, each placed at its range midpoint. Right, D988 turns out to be 0.362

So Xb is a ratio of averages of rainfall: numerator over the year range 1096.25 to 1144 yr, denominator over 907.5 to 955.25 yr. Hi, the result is 1.1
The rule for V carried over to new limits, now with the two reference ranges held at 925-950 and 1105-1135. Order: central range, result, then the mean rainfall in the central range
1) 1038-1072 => 2.2 yr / 4.16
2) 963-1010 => 9.2 yr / 3.48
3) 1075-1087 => 0.0 yr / 4.52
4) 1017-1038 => 2.8 yr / 3.82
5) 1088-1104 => -0.4 yr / 4.64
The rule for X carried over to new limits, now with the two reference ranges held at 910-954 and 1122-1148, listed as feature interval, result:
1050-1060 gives 0.8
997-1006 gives 1.7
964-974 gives 1.5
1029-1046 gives 1.3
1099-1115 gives 0.0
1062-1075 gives 0.2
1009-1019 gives 1.8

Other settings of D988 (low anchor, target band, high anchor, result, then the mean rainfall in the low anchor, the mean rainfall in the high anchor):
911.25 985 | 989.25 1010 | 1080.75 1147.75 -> 0.20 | 4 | 4.63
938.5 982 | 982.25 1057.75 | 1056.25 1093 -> 0.13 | 3.88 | 4.46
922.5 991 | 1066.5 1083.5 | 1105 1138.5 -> -0.02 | 3.86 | 4.61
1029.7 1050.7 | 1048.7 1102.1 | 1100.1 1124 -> -0.02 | 4.07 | 4.62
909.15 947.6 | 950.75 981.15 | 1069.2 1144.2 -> 0.16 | 4.27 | 4.6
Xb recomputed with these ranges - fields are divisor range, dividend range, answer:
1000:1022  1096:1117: 1.28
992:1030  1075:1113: 1.26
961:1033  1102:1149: 1.30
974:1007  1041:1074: 1.25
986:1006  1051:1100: 1.34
